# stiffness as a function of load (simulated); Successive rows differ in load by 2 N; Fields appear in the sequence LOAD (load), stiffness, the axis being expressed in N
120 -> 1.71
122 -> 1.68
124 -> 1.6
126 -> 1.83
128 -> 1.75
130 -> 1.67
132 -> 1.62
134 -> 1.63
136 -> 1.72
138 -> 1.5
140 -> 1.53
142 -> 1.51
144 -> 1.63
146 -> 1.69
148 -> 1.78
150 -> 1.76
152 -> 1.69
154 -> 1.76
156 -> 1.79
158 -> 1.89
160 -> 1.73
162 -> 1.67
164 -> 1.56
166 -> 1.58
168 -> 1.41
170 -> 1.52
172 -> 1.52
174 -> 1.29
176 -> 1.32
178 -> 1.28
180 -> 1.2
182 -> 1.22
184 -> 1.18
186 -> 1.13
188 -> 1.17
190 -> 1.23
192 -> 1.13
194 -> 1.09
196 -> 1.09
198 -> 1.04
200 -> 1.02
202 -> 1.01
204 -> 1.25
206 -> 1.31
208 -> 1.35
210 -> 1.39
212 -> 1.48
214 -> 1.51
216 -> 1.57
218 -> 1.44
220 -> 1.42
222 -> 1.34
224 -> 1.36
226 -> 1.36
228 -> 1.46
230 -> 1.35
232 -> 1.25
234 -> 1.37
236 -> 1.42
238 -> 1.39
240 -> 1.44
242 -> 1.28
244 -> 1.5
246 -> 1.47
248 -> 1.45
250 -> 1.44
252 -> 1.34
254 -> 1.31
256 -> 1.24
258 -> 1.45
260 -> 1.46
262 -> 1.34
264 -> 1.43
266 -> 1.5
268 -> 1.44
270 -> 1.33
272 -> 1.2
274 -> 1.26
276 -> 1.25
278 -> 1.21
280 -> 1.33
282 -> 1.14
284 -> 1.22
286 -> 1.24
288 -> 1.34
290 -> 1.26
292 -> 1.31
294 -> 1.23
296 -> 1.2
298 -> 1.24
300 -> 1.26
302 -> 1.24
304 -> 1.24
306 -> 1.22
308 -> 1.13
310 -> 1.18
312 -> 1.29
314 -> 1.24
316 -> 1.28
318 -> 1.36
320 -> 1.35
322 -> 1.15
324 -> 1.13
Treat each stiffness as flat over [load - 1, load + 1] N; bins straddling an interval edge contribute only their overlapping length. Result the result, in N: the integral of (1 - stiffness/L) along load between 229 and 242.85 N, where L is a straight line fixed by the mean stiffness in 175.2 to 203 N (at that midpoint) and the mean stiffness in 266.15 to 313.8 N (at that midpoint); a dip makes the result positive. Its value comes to -1.8 N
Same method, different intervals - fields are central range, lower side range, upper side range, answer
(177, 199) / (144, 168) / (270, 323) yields 6.0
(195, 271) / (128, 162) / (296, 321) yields 4.6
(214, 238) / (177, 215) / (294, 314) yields -3.6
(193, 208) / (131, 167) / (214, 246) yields 3.7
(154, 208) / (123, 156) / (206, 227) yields 7.0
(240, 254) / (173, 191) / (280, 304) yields -1.9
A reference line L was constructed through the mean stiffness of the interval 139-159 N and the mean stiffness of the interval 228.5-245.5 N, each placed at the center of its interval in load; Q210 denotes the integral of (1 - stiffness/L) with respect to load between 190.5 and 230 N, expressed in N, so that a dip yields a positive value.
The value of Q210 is 4.74 N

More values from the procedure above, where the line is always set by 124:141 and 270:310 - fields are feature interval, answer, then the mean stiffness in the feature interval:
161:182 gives 1.7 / 1.42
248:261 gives -0.5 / 1.38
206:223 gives 0.1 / 1.43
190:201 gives 3.0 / 1.09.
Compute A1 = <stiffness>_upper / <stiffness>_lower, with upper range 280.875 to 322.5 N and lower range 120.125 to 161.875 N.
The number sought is 0.7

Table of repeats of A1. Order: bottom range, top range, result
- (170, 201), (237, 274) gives 1.15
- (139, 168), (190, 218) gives 0.75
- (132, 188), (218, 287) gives 0.88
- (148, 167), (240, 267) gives 0.82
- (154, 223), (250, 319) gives 0.95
